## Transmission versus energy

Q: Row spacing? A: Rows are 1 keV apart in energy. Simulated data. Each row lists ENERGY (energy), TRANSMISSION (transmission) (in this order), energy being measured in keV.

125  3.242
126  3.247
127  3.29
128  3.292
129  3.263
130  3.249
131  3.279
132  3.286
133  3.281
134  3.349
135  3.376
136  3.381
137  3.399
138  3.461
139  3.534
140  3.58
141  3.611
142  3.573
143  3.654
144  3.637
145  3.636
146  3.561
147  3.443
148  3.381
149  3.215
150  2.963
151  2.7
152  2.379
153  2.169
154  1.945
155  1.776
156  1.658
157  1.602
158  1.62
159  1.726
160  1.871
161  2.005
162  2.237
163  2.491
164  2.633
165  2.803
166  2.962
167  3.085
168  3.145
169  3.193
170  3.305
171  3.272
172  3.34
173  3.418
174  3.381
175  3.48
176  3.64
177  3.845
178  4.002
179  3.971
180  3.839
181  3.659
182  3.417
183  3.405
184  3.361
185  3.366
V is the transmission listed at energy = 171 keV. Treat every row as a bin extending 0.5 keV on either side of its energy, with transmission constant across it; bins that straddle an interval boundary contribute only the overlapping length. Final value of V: 3.272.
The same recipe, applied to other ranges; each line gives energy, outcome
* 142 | 3.573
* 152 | 2.379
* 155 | 1.776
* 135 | 3.376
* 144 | 3.637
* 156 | 1.658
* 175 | 3.48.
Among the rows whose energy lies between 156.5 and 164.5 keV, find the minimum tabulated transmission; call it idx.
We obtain 1.602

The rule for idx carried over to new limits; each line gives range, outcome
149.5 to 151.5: 2.7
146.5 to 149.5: 3.215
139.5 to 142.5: 3.573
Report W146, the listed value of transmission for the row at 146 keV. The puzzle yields 3.561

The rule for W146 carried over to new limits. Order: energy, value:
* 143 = 3.654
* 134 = 3.349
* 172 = 3.34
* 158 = 1.62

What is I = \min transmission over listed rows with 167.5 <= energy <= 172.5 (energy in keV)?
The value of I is 3.145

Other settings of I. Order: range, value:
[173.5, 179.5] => 3.381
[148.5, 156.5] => 1.658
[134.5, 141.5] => 3.376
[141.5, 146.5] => 3.561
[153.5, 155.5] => 1.776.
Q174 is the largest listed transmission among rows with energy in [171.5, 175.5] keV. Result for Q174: 3.48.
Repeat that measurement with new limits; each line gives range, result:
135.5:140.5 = 3.58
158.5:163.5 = 2.491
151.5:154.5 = 2.379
